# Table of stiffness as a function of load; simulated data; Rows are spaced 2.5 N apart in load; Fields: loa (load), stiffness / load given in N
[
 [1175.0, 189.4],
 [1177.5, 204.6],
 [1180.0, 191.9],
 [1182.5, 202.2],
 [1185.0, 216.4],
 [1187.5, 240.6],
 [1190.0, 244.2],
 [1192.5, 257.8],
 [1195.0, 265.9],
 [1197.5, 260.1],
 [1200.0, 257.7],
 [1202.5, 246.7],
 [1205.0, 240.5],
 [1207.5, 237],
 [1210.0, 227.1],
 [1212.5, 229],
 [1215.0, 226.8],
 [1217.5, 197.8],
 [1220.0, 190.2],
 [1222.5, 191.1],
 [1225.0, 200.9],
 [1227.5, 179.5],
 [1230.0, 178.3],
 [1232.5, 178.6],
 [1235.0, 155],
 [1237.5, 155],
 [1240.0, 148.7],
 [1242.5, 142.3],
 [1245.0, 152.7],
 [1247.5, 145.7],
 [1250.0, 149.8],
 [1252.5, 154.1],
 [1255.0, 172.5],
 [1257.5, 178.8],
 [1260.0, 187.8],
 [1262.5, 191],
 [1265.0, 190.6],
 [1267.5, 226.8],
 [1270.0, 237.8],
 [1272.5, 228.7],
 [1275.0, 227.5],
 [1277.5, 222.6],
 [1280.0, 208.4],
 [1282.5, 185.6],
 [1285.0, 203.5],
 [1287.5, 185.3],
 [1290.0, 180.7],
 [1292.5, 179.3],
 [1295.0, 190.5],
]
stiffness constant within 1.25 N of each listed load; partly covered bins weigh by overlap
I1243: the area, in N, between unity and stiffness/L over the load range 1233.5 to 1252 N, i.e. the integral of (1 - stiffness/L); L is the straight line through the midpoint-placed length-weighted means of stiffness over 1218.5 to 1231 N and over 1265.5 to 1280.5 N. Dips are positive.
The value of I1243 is 4.7 N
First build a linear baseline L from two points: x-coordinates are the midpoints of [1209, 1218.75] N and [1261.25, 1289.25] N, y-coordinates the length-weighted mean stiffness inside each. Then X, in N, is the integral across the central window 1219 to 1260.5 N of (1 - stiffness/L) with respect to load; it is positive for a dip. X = 9.19 N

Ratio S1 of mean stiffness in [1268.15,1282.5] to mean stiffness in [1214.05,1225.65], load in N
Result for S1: 1.1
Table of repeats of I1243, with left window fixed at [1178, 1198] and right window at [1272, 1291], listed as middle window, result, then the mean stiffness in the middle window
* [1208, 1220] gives 0.4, 218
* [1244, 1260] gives 3.9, 161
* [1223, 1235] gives 2.1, 182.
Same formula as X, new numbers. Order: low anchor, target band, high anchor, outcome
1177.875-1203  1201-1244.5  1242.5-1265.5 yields 1.6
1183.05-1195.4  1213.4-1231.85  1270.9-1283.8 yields 2.9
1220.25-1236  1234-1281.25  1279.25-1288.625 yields 1.5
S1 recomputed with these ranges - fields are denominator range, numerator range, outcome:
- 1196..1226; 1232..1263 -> 0.71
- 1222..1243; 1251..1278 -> 1.18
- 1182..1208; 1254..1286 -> 0.84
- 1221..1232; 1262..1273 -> 1.15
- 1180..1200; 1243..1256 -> 0.64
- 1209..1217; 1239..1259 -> 0.69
